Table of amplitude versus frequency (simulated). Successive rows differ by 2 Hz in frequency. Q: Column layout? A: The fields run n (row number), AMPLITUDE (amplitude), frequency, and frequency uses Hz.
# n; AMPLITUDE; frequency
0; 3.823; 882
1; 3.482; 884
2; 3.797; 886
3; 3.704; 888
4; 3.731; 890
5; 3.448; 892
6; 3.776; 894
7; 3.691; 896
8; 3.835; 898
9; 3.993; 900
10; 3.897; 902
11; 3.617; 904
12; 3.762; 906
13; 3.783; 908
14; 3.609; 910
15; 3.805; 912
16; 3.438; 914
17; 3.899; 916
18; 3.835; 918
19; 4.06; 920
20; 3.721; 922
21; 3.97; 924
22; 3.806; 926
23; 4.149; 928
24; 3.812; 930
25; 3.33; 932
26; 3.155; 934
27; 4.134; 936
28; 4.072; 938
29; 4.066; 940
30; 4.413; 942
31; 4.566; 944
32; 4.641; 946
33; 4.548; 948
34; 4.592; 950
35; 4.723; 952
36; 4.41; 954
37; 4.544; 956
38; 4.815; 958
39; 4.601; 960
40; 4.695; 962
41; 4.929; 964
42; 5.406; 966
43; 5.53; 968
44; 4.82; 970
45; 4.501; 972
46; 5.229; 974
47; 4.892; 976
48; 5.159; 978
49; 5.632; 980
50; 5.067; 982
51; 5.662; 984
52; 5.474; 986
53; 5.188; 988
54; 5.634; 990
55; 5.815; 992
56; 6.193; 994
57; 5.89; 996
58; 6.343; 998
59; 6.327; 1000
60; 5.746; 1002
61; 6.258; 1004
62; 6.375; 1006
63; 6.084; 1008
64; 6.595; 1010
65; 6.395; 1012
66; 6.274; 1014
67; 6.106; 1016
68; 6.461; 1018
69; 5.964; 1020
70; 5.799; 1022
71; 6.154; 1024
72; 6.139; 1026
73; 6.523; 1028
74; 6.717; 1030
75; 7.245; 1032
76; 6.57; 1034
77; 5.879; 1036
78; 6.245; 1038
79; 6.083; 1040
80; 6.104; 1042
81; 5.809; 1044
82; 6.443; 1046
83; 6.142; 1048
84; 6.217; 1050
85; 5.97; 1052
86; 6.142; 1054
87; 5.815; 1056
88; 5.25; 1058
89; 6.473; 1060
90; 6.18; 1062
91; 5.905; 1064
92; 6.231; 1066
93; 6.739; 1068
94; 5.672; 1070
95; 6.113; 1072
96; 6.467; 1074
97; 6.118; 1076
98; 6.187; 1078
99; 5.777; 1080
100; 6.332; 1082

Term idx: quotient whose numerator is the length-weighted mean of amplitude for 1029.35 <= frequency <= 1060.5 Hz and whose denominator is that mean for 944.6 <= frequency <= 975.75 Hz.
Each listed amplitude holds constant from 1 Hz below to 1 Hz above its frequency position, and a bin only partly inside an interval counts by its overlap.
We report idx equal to 1.29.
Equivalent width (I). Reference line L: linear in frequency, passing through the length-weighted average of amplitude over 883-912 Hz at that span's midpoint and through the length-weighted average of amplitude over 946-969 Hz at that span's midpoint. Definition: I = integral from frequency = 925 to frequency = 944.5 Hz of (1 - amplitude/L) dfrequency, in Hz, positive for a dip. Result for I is 2.0 Hz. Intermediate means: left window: 3.73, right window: 4.79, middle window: 3.93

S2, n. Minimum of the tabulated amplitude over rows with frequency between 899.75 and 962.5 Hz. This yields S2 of 3.155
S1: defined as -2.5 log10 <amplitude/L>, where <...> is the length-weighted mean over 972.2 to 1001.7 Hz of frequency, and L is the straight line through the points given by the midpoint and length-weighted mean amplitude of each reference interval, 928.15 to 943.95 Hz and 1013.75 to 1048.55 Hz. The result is -0.08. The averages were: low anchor 3.91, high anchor 6.26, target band 5.58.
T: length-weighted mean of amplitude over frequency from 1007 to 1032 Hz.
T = 6.31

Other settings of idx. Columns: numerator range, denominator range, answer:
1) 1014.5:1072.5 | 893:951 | 1.57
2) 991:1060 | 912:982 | 1.40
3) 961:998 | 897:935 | 1.42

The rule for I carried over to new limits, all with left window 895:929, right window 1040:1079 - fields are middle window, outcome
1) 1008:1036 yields -4.2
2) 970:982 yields -0.6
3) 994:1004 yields -1.8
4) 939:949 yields -0.3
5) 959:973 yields -0.8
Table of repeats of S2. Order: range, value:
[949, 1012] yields 4.41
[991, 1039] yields 5.746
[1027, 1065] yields 5.25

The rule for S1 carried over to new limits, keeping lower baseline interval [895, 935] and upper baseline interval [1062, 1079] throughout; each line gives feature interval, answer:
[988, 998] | -0.18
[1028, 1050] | -0.12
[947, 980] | -0.08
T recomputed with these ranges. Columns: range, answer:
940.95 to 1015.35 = 5.35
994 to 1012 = 6.21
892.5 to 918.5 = 3.76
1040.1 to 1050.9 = 6.14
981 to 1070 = 6.1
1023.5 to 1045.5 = 6.32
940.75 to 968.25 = 4.72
